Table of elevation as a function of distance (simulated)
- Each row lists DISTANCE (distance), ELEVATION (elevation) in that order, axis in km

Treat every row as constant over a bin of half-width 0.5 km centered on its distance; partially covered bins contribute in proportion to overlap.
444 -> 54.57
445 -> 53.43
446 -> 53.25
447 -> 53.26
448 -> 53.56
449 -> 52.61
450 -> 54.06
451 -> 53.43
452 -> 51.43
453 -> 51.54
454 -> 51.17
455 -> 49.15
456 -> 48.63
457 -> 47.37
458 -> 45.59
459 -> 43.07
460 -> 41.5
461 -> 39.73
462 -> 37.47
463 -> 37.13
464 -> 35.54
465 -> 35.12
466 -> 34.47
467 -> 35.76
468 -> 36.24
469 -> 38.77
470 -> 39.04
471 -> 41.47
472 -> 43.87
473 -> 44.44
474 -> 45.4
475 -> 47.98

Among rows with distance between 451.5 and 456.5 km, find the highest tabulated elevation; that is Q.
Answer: 51.54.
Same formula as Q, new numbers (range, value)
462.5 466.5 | 37.13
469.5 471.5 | 41.47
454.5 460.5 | 49.15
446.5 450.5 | 54.06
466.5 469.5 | 38.77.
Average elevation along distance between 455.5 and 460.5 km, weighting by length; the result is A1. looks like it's 45.2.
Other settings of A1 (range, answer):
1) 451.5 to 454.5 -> 51.4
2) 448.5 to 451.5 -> 53.4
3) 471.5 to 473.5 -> 44.2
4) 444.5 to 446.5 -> 53.3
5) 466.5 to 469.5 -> 36.9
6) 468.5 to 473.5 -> 41.5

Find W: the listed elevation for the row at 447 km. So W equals 53.26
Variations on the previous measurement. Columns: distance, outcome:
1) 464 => 35.54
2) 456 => 48.63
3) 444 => 54.57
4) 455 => 49.15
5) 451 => 53.43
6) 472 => 43.87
